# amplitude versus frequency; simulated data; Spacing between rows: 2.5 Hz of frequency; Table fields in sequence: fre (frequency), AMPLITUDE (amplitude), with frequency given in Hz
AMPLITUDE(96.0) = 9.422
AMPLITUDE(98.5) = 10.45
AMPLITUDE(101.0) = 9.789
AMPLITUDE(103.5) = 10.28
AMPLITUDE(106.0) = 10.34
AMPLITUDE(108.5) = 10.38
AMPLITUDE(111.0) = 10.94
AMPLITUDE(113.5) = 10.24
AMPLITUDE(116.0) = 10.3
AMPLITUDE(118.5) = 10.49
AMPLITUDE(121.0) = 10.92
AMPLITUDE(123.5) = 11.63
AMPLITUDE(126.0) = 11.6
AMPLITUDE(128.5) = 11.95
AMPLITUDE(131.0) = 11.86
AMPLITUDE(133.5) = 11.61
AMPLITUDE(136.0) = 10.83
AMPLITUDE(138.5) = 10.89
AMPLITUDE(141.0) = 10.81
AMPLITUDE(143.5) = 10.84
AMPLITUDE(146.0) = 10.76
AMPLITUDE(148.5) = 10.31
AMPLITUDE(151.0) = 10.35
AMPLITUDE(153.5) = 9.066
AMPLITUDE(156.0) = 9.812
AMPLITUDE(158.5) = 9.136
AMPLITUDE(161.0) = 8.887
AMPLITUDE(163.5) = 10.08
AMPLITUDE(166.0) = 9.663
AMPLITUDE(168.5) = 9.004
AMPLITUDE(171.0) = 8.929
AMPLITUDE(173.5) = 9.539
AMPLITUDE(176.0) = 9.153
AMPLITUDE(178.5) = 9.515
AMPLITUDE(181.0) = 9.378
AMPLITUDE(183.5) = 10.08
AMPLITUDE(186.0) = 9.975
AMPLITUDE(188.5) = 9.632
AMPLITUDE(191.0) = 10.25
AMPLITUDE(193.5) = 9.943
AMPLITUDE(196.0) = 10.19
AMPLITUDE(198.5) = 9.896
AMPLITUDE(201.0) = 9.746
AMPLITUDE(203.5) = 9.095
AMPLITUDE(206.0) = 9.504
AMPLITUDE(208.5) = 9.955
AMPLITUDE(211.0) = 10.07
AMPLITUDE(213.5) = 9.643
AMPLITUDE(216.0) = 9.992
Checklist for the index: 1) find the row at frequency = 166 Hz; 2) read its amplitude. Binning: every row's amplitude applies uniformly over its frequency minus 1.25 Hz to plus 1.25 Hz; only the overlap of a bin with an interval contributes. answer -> 9.663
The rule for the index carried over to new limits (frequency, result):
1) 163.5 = 10.08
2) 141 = 10.81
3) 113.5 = 10.24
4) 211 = 10.07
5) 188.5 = 9.632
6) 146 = 10.76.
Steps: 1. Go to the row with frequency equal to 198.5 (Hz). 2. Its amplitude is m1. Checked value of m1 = 9.896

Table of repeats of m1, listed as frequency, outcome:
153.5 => 9.066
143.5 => 10.84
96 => 9.422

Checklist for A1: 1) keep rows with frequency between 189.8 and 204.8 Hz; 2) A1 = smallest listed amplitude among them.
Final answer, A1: 9.095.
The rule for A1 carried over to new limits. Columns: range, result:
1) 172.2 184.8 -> 9.153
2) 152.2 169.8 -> 8.887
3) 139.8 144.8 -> 10.81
